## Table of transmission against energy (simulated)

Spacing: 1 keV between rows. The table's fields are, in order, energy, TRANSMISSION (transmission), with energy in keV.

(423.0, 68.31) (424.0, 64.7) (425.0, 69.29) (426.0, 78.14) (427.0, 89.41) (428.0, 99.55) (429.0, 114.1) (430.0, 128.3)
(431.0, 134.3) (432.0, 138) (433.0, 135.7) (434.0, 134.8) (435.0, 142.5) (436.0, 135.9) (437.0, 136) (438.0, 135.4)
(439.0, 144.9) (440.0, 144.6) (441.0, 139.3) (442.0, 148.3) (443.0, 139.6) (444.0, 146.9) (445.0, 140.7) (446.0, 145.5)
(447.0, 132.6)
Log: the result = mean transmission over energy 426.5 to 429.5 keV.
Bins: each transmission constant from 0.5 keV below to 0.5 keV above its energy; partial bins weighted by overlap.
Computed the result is 101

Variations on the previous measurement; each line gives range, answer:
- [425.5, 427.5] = 83.8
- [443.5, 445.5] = 144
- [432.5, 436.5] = 137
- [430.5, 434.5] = 136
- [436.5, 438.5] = 136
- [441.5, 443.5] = 144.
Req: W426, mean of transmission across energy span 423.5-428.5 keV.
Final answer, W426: 80.2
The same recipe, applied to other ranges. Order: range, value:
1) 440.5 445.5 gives 143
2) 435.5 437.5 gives 136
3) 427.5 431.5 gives 119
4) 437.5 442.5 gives 142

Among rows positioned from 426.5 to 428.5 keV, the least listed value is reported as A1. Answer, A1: 89.41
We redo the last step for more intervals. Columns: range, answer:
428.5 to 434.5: 114.1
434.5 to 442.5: 135.4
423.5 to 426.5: 64.7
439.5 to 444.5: 139.3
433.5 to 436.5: 134.8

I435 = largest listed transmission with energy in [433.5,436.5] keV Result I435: 142.5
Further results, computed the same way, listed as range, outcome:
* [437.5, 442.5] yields 148.3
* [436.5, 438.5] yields 136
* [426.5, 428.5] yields 99.55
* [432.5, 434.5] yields 135.7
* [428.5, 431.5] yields 134.3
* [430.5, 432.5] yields 138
